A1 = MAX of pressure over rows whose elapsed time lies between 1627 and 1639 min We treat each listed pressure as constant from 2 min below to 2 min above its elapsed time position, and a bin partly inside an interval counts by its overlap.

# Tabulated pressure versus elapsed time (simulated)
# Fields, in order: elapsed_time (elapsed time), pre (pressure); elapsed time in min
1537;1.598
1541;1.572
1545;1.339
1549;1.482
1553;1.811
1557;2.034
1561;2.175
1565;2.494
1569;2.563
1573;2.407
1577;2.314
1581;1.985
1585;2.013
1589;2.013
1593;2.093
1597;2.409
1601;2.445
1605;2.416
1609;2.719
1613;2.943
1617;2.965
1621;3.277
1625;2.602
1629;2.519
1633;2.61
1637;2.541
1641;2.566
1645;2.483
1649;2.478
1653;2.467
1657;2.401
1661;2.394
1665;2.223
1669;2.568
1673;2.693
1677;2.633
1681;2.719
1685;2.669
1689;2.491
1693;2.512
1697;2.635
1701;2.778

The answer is 2.61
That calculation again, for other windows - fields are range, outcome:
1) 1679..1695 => 2.719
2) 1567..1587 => 2.563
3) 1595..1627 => 3.277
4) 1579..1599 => 2.409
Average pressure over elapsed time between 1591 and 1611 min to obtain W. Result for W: 2.42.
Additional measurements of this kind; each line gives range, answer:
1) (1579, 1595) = 2.03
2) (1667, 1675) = 2.63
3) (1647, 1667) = 2.39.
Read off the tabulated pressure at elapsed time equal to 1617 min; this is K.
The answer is 2.965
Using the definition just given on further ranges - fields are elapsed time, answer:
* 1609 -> 2.719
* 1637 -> 2.541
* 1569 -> 2.563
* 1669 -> 2.568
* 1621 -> 3.277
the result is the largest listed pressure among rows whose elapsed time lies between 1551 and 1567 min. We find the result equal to 2.494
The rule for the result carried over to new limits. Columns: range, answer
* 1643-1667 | 2.483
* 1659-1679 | 2.693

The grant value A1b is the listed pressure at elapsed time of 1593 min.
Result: 2.093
